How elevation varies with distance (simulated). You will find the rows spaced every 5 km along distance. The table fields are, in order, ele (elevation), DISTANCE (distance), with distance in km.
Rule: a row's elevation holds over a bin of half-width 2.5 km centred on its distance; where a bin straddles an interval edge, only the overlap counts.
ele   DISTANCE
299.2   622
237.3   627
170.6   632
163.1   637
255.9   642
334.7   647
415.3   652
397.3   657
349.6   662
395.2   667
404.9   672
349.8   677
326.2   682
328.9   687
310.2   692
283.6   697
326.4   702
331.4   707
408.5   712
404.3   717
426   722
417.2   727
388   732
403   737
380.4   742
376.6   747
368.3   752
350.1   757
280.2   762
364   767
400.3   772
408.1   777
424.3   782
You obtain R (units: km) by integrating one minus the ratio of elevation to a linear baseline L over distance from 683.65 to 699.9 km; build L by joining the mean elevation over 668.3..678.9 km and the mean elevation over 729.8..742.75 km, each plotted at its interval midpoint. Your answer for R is 3.18 km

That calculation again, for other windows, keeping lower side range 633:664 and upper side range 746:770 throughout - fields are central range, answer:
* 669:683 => -2.0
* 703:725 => -3.7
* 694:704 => 0.7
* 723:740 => -3.3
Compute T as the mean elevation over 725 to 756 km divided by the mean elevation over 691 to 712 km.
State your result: 1.19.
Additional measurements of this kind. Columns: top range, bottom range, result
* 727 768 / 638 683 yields 1.04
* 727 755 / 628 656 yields 1.41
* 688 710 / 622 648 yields 1.36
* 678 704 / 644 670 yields 0.84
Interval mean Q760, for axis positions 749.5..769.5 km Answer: 341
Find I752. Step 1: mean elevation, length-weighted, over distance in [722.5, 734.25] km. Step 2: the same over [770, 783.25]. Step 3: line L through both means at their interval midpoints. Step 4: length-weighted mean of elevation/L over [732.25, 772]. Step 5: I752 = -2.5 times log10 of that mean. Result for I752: 0.12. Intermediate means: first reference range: 407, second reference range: 410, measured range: 364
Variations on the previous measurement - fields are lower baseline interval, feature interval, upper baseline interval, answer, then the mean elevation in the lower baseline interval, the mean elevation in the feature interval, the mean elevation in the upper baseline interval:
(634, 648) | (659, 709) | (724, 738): -0.091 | 239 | 341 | 404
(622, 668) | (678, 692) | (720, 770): 0.008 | 299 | 327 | 375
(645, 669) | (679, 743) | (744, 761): 0.009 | 379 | 364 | 358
